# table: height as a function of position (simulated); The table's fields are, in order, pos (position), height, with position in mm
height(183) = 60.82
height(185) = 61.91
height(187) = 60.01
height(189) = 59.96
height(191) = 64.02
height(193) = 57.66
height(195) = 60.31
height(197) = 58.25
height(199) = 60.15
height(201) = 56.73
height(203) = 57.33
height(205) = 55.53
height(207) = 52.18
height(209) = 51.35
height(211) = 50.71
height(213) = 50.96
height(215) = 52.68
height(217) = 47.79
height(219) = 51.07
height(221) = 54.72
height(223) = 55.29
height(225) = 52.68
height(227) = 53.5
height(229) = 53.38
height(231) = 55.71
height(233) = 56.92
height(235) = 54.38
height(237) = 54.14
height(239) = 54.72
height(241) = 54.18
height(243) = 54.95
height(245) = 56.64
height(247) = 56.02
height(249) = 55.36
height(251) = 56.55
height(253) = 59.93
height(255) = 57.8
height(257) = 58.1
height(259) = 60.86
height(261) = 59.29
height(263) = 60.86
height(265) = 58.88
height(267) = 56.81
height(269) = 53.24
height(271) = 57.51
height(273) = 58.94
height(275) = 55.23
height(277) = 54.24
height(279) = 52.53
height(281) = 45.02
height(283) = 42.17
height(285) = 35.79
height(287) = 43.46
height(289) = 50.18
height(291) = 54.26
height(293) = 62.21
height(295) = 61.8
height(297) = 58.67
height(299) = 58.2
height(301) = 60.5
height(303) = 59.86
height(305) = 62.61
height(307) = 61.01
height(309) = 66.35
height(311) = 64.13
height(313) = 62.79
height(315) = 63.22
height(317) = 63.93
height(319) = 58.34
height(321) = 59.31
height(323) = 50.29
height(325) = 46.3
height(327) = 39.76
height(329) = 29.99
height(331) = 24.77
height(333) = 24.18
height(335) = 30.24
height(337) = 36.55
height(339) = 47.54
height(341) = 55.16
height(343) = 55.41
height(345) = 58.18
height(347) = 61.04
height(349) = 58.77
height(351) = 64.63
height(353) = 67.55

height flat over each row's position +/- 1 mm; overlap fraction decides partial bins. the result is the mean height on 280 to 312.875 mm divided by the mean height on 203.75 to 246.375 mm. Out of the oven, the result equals 1.04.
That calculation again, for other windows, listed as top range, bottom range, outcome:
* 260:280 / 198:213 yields 1.04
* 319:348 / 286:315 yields 0.76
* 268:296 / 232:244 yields 0.95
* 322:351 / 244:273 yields 0.78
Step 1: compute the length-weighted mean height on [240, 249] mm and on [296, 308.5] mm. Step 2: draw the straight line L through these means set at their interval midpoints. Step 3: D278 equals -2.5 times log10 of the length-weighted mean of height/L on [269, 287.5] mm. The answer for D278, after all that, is 0.17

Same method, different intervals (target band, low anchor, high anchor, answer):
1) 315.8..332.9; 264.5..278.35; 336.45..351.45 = 0.21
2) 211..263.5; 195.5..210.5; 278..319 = 0.02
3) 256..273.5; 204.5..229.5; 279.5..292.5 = -0.21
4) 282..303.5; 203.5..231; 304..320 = 0.14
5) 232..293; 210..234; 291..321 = 0.05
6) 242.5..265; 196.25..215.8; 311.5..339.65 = -0.14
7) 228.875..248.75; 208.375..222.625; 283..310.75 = -0.05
